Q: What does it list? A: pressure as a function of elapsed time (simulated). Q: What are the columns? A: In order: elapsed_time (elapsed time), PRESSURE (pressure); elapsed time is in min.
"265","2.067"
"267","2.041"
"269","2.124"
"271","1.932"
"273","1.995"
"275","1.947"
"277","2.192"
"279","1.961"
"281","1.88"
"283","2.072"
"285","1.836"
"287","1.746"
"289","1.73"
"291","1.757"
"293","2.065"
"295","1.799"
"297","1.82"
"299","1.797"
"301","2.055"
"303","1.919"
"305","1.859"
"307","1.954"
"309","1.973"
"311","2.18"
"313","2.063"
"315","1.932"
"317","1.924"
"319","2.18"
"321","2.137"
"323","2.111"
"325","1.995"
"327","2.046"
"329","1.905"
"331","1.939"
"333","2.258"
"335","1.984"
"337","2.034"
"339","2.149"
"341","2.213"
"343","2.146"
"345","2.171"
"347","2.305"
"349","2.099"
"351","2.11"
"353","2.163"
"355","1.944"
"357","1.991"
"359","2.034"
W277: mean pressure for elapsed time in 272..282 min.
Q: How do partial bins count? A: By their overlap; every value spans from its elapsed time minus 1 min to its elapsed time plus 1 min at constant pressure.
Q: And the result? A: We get 2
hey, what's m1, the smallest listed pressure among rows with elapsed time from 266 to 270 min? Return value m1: 2.041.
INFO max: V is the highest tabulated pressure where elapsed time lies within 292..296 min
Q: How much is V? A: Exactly 2.065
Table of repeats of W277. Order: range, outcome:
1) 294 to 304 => 1.88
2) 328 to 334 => 2.03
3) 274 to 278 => 2.07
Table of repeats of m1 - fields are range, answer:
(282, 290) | 1.73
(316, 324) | 1.924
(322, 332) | 1.905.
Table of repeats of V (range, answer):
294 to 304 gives 2.055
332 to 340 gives 2.258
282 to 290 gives 2.072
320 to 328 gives 2.137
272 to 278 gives 2.192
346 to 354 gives 2.305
